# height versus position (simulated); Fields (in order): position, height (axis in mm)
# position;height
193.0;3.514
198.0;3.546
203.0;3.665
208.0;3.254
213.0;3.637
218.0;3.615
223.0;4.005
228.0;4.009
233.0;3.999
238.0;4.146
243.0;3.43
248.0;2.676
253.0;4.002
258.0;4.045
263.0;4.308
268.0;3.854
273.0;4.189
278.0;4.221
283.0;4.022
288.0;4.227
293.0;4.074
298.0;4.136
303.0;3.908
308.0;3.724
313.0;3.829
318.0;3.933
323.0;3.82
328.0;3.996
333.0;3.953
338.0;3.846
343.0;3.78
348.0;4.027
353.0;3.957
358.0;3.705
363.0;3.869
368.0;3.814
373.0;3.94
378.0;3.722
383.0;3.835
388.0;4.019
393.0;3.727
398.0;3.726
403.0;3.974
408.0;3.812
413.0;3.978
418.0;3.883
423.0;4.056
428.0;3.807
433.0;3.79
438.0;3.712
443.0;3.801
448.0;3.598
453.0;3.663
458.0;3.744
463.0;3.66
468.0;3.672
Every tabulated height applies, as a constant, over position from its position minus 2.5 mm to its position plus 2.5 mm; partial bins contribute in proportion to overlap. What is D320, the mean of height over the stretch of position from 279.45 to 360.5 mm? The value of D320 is 3.94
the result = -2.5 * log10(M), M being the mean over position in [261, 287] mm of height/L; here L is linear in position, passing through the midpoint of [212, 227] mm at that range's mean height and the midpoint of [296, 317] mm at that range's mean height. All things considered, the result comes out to -0.07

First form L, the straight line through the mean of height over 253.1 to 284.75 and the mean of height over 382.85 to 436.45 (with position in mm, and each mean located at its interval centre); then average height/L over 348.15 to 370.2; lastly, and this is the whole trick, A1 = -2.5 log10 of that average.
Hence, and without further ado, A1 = 0.03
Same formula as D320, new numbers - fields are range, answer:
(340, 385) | 3.85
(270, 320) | 4.03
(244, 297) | 3.95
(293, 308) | 3.98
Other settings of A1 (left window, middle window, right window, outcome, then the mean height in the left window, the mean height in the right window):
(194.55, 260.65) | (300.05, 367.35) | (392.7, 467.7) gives -0.04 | 3.69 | 3.79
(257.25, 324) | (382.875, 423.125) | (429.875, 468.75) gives -0.02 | 4.02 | 3.71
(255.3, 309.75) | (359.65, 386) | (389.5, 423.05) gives 0.02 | 4.07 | 3.87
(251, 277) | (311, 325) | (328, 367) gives 0.03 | 4.09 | 3.88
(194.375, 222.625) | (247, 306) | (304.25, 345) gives -0.07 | 3.58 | 3.86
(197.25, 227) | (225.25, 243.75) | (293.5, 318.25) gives -0.07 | 3.64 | 3.92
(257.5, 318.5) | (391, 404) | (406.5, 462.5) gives 0.02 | 4.04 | 3.8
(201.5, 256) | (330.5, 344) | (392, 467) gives -0.04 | 3.68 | 3.79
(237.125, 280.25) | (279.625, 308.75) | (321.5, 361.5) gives -0.05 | 3.86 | 3.89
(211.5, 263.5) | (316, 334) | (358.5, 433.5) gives -0.03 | 3.79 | 3.86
